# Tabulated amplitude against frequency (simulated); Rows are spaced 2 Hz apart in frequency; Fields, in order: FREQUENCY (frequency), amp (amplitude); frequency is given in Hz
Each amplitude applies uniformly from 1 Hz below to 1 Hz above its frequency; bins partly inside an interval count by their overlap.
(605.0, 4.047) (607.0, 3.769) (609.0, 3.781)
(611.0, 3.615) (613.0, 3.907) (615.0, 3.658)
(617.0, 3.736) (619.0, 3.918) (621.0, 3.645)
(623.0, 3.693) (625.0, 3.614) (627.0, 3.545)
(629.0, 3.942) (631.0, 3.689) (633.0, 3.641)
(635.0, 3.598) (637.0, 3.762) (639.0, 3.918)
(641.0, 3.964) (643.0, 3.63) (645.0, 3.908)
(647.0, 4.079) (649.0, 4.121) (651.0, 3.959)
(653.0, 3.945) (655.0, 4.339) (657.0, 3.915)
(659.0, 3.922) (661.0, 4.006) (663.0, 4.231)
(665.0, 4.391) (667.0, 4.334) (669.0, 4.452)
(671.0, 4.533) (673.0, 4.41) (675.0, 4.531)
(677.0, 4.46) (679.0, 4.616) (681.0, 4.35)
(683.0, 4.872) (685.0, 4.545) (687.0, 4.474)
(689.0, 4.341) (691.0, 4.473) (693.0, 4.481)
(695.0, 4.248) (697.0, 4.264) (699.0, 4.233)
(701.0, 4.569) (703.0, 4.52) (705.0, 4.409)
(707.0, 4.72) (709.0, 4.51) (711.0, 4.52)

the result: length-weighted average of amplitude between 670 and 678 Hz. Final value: 4.48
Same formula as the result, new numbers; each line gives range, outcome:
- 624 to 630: 3.7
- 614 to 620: 3.77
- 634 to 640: 3.76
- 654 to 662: 4.05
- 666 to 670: 4.39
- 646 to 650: 4.1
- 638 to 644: 3.84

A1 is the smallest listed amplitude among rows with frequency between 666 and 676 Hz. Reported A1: 4.334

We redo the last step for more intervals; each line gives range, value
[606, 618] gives 3.615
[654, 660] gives 3.915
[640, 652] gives 3.63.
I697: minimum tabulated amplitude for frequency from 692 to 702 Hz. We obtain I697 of 4.233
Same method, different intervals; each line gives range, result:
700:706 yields 4.409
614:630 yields 3.545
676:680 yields 4.46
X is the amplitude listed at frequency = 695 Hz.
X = 4.248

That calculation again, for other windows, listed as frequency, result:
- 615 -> 3.658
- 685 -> 4.545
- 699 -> 4.233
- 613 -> 3.907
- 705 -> 4.409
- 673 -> 4.41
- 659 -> 3.922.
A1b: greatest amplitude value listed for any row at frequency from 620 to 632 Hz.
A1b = 3.942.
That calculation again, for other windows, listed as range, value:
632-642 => 3.964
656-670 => 4.452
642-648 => 4.079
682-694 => 4.872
